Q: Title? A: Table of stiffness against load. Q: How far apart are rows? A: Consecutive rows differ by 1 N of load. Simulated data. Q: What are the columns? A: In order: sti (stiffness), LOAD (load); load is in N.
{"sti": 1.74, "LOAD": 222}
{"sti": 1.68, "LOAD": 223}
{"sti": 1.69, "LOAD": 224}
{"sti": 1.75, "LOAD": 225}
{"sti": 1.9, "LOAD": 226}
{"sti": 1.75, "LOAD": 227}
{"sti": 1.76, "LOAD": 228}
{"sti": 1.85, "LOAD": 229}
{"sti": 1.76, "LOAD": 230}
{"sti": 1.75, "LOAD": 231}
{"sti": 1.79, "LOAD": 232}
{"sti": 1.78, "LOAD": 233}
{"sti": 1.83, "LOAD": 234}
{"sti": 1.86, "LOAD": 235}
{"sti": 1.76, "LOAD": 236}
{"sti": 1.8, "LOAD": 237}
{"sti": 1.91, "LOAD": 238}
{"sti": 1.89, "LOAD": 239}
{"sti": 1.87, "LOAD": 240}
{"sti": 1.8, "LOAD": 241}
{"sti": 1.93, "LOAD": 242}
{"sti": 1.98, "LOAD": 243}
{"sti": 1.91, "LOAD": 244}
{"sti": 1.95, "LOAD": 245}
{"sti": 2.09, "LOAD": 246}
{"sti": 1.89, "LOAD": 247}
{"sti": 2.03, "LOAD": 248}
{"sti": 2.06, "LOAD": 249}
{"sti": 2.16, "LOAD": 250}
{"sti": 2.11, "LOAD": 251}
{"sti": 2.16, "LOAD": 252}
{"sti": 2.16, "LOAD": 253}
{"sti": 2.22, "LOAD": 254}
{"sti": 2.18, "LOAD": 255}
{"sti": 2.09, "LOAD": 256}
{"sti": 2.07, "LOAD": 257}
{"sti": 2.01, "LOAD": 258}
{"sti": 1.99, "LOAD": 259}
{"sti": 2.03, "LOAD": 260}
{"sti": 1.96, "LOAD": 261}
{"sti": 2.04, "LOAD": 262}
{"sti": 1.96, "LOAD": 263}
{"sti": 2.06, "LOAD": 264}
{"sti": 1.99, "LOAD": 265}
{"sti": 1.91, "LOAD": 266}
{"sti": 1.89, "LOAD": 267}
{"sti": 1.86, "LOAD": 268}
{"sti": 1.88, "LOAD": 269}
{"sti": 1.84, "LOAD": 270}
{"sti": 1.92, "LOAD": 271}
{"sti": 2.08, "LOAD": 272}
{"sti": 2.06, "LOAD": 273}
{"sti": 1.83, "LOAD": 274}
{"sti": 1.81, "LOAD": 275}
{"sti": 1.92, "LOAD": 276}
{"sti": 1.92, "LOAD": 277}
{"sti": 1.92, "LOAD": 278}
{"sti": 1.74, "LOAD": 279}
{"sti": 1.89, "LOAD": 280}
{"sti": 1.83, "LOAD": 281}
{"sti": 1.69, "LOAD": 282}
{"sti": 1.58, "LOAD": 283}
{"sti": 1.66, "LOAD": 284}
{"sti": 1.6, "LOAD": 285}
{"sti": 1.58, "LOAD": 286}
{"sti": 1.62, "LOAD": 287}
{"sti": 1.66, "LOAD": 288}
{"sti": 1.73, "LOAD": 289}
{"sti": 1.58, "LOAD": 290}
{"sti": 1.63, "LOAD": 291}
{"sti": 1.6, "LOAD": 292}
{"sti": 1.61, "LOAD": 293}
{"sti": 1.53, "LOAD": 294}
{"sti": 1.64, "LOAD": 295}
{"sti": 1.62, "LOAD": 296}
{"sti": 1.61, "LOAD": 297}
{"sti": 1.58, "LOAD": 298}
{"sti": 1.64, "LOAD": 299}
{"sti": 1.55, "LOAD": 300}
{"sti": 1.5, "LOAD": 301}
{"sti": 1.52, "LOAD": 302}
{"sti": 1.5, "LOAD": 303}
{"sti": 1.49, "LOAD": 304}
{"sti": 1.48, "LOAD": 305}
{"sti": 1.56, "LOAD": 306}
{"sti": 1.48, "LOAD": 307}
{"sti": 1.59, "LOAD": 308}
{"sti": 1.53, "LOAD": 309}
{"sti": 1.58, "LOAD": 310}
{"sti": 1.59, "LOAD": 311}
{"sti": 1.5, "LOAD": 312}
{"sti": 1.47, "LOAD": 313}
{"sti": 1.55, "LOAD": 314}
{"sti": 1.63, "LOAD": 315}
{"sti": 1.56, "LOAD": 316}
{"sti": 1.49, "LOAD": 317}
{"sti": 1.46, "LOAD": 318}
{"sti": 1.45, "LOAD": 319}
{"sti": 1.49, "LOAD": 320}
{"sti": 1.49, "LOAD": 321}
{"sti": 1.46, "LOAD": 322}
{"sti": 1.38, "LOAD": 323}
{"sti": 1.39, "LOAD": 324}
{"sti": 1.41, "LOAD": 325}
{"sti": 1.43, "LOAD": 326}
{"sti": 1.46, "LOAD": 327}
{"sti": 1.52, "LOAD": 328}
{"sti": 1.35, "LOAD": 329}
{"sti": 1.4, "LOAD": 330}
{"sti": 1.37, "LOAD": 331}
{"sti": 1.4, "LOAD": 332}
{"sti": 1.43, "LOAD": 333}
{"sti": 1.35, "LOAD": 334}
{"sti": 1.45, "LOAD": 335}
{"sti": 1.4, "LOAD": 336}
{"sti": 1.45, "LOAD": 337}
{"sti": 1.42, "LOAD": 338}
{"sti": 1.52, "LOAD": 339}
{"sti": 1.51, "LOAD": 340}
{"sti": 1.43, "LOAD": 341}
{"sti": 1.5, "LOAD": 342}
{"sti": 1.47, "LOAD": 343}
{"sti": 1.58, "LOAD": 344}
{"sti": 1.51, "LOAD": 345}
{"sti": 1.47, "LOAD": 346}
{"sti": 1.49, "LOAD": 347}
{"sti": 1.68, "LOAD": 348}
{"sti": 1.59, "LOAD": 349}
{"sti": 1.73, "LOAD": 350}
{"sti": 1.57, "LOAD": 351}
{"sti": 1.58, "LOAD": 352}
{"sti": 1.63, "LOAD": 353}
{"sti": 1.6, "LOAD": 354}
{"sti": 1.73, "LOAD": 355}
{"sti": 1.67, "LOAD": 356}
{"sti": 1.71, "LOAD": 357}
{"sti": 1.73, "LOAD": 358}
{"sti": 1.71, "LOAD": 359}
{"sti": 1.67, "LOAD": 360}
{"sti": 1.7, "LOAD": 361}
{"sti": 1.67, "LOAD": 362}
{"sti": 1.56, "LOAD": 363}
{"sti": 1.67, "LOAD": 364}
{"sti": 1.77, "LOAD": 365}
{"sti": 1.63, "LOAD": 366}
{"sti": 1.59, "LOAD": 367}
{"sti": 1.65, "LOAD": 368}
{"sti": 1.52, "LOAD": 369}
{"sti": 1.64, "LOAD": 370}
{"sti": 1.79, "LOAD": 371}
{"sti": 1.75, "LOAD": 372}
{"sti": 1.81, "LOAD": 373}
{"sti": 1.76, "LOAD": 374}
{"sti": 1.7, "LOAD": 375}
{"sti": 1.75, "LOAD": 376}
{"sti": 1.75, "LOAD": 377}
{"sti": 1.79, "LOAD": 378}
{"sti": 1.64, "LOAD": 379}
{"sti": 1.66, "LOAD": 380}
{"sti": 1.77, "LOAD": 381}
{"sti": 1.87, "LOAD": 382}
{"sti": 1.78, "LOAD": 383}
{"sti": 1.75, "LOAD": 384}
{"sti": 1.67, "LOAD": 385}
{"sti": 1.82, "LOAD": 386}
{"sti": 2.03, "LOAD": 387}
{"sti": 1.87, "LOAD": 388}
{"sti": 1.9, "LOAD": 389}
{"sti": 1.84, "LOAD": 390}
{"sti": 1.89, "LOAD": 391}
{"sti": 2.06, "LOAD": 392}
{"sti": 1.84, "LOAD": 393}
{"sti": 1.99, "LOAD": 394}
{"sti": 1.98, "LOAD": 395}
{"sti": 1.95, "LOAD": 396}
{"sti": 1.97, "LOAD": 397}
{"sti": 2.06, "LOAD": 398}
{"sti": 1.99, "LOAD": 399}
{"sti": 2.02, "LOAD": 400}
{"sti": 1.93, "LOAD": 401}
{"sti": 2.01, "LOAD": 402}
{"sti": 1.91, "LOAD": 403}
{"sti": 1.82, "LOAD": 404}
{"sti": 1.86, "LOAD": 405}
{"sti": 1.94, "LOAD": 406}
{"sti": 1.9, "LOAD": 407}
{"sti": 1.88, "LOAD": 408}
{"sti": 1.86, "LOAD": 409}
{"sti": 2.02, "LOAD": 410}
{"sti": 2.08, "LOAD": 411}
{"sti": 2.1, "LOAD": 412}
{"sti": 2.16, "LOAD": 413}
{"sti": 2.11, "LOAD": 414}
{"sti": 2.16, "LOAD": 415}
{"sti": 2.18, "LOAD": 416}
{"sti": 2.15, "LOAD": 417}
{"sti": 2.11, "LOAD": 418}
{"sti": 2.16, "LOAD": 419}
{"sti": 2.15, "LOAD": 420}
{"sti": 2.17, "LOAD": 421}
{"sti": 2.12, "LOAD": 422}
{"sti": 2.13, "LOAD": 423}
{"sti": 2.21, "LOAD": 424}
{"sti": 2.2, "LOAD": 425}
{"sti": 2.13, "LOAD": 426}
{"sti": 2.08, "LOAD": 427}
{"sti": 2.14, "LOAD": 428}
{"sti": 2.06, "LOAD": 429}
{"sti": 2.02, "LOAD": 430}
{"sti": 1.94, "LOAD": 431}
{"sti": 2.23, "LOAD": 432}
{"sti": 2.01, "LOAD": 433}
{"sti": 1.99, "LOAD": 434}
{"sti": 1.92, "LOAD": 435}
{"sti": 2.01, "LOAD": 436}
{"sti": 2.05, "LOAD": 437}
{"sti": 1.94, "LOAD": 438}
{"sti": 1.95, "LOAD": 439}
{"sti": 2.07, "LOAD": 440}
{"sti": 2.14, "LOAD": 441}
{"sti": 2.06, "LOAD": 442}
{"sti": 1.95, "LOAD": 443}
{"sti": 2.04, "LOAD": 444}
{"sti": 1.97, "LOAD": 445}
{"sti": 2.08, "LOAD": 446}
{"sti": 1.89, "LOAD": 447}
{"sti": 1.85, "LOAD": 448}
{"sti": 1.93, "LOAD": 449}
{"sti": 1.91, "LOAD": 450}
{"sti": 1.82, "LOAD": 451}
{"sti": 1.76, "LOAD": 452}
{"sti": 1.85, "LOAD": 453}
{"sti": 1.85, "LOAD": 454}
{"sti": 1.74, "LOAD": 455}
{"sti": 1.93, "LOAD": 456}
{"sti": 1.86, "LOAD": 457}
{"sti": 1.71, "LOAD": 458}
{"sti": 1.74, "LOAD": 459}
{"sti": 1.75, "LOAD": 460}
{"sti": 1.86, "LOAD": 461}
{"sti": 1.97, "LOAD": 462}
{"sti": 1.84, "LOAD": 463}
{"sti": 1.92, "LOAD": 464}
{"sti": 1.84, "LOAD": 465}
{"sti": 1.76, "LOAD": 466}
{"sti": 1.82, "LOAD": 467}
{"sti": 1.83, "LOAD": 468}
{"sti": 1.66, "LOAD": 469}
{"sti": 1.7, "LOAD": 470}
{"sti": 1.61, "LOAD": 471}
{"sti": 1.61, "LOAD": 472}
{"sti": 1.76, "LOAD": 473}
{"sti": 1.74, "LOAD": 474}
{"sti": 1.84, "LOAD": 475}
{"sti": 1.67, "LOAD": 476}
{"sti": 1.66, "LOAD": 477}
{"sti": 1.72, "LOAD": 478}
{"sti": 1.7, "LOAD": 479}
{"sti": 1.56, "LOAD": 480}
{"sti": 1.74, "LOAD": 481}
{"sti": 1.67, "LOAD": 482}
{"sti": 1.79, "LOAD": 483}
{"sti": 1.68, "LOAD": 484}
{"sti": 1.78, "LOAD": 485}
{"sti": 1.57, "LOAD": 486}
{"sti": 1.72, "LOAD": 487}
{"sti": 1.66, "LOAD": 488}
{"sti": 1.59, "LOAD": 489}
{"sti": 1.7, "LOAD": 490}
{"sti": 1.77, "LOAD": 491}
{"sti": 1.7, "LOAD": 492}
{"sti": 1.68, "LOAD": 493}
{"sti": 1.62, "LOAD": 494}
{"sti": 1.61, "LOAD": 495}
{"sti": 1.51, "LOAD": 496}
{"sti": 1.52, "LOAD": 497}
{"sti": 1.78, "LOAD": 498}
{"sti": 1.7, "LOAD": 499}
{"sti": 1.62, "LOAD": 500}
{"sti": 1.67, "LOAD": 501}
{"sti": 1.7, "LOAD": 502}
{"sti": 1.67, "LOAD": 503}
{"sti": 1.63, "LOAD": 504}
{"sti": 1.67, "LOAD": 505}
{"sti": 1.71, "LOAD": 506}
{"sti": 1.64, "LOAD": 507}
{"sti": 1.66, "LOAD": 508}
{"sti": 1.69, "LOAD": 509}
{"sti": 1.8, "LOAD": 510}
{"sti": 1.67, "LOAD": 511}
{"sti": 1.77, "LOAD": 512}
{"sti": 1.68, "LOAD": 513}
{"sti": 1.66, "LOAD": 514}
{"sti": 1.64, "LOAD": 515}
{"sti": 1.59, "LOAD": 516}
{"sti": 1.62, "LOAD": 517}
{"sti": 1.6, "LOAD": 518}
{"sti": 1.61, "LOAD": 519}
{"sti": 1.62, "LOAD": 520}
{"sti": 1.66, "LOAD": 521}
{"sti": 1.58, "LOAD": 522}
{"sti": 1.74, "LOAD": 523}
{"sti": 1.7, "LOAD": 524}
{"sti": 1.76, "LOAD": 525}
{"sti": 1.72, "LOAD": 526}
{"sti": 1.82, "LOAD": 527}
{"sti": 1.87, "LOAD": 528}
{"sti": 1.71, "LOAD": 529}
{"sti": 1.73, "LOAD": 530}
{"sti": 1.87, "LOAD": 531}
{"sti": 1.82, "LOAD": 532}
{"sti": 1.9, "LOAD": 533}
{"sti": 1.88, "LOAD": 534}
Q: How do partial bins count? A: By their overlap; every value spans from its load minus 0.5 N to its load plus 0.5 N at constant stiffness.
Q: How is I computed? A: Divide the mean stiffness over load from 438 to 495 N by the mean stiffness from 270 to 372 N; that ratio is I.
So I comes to 1.1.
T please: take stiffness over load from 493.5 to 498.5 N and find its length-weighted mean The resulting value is 1.61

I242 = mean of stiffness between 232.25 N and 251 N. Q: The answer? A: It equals 1.92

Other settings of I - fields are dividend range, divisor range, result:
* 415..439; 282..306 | 1.32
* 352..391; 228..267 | 0.88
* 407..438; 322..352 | 1.41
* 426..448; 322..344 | 1.41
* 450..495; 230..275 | 0.89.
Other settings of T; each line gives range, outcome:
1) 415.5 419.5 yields 2.15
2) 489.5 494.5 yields 1.69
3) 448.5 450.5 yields 1.92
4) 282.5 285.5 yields 1.61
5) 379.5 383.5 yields 1.77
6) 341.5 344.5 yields 1.52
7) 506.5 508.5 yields 1.65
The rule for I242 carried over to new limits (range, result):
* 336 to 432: 1.83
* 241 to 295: 1.89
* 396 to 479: 1.94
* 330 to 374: 1.58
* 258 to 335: 1.65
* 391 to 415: 1.98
